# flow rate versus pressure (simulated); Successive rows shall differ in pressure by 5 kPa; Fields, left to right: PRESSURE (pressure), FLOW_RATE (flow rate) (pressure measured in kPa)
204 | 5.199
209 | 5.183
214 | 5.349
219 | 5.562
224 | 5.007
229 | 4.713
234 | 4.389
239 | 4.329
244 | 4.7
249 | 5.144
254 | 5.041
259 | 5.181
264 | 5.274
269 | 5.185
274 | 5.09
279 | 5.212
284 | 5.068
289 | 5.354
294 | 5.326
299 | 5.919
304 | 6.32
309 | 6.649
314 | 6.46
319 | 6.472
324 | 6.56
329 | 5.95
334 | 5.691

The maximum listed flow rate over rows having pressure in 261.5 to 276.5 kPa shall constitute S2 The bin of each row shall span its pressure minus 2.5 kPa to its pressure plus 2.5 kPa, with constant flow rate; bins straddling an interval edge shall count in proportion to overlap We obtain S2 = 5.274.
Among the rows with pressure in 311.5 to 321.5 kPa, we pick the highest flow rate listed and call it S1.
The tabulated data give 6.472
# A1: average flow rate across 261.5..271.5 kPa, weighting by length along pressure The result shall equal 5.23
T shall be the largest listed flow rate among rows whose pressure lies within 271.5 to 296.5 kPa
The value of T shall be 5.354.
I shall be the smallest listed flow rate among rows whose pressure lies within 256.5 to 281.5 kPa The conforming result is 5.09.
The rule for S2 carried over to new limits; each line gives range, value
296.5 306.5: 6.32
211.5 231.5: 5.562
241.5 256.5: 5.144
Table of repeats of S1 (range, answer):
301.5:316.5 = 6.649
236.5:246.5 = 4.7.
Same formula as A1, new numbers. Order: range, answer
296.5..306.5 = 6.12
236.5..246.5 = 4.51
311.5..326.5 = 6.5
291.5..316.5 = 6.13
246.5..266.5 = 5.16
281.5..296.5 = 5.25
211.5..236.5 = 5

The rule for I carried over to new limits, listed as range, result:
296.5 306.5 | 5.919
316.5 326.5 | 6.472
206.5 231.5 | 4.713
